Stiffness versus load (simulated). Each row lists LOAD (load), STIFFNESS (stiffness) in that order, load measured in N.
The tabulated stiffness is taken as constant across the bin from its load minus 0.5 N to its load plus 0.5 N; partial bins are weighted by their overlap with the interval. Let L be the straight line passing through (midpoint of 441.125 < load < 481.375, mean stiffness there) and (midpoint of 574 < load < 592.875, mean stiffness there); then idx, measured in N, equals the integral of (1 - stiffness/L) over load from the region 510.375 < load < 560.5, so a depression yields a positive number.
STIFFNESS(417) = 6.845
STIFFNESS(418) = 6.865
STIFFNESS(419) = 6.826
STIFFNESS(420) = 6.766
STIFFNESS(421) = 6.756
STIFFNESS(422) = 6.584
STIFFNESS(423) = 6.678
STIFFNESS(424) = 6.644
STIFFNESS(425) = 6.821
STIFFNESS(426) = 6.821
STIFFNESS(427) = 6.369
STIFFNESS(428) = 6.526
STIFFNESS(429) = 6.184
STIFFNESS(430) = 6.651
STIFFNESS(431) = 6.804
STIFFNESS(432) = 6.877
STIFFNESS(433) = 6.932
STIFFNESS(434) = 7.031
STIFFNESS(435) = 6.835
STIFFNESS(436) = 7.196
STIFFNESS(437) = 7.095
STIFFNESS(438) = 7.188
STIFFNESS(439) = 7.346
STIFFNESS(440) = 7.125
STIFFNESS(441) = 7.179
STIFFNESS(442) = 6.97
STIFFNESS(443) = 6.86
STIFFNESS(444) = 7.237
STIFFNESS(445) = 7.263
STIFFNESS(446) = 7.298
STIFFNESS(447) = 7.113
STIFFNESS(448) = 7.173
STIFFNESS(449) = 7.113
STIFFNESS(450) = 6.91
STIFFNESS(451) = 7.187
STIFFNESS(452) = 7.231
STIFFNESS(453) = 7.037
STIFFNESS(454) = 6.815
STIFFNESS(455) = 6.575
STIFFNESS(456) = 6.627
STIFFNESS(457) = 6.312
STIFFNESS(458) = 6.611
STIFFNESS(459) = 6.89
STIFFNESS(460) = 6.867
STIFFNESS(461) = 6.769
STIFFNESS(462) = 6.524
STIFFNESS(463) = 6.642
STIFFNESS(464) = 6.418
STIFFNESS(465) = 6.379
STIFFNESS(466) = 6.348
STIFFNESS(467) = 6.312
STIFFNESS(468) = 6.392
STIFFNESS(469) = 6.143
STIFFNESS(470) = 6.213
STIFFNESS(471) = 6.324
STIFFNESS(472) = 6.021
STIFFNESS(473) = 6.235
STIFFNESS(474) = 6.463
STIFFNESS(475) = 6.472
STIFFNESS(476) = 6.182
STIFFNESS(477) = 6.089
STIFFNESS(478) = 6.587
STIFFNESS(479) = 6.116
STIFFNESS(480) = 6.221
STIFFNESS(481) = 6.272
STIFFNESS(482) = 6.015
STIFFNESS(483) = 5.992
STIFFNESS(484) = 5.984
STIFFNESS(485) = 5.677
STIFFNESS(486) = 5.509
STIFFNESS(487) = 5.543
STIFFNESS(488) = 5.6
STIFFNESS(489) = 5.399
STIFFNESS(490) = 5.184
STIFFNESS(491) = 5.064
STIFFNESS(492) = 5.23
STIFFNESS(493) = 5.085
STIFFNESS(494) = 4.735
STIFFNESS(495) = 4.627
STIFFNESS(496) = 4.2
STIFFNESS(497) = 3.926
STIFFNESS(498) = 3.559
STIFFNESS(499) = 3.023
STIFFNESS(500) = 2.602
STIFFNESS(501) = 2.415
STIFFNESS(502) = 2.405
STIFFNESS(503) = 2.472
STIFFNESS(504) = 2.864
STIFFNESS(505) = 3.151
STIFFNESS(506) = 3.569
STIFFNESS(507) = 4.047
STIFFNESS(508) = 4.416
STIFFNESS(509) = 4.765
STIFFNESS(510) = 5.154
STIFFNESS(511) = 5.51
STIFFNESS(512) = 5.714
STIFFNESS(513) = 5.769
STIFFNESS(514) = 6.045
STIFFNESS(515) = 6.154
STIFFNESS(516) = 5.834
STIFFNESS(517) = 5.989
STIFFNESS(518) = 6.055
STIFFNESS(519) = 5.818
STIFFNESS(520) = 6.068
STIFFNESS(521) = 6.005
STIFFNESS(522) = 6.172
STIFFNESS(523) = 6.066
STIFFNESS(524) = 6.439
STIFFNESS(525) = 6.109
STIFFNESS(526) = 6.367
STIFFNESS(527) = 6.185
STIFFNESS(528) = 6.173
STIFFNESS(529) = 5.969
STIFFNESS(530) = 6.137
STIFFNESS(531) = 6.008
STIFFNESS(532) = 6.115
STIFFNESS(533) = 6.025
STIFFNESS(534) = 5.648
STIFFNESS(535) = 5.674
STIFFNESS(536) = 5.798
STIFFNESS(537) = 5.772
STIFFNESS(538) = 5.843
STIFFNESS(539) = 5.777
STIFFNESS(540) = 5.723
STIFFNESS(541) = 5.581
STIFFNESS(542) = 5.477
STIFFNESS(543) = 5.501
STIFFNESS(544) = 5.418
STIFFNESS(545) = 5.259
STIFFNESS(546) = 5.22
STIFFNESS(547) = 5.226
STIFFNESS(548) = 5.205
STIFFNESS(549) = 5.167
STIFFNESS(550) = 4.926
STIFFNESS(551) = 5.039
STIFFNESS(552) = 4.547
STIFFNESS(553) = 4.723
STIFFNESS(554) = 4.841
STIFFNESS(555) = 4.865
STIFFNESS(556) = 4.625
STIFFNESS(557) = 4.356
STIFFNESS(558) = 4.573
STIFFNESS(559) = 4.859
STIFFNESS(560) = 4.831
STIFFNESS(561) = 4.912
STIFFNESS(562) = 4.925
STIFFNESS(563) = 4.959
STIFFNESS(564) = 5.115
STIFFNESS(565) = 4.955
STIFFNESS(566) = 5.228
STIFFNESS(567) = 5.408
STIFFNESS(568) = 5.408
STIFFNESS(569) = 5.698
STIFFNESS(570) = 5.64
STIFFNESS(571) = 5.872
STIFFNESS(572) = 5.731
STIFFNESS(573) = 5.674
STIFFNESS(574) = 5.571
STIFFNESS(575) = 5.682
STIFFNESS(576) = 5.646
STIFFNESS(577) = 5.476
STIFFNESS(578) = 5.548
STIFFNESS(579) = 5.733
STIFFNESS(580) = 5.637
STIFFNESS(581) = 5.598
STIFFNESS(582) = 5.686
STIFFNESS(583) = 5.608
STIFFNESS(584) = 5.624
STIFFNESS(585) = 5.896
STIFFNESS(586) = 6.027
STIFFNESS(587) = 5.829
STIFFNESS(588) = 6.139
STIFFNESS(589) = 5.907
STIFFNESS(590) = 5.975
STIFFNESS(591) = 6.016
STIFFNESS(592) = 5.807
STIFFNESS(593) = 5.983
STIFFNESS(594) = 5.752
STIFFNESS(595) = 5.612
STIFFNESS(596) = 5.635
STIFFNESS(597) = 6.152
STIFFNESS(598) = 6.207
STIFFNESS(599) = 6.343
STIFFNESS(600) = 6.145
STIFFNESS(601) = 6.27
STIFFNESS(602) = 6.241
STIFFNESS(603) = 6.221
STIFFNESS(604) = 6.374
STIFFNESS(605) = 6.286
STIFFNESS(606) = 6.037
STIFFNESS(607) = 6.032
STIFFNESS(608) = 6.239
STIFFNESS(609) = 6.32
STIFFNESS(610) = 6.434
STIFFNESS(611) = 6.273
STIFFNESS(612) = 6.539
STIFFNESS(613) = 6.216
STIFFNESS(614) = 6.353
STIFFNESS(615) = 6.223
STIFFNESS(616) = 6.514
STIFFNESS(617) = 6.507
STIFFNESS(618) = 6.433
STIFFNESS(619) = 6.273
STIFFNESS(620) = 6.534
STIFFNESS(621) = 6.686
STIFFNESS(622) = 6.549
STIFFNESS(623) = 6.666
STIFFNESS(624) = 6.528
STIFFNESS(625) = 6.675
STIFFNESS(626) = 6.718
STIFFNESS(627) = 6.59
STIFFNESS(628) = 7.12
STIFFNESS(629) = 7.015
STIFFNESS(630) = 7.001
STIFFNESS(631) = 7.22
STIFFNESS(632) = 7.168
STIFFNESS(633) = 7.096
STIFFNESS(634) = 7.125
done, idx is 4.4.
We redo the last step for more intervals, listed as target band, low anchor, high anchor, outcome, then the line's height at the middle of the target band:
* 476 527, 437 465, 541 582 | 8.4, 6.16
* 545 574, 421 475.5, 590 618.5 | 5.7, 6.34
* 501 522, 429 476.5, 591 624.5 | 5.4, 6.57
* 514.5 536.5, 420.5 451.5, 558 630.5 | 1.2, 6.38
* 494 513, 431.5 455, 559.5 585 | 7.3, 6.32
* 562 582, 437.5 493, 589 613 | 2.3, 6.19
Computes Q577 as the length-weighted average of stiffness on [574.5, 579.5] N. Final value 5.62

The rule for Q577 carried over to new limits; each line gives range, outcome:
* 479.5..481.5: 6.25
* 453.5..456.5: 6.67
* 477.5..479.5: 6.35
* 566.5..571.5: 5.61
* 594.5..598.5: 5.9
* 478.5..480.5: 6.17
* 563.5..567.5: 5.18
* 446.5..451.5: 7.1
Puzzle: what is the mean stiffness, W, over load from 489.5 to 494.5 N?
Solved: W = 5.06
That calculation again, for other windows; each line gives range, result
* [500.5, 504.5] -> 2.54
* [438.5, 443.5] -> 7.1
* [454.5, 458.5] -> 6.53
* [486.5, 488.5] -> 5.57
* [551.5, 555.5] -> 4.74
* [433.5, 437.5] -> 7.04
